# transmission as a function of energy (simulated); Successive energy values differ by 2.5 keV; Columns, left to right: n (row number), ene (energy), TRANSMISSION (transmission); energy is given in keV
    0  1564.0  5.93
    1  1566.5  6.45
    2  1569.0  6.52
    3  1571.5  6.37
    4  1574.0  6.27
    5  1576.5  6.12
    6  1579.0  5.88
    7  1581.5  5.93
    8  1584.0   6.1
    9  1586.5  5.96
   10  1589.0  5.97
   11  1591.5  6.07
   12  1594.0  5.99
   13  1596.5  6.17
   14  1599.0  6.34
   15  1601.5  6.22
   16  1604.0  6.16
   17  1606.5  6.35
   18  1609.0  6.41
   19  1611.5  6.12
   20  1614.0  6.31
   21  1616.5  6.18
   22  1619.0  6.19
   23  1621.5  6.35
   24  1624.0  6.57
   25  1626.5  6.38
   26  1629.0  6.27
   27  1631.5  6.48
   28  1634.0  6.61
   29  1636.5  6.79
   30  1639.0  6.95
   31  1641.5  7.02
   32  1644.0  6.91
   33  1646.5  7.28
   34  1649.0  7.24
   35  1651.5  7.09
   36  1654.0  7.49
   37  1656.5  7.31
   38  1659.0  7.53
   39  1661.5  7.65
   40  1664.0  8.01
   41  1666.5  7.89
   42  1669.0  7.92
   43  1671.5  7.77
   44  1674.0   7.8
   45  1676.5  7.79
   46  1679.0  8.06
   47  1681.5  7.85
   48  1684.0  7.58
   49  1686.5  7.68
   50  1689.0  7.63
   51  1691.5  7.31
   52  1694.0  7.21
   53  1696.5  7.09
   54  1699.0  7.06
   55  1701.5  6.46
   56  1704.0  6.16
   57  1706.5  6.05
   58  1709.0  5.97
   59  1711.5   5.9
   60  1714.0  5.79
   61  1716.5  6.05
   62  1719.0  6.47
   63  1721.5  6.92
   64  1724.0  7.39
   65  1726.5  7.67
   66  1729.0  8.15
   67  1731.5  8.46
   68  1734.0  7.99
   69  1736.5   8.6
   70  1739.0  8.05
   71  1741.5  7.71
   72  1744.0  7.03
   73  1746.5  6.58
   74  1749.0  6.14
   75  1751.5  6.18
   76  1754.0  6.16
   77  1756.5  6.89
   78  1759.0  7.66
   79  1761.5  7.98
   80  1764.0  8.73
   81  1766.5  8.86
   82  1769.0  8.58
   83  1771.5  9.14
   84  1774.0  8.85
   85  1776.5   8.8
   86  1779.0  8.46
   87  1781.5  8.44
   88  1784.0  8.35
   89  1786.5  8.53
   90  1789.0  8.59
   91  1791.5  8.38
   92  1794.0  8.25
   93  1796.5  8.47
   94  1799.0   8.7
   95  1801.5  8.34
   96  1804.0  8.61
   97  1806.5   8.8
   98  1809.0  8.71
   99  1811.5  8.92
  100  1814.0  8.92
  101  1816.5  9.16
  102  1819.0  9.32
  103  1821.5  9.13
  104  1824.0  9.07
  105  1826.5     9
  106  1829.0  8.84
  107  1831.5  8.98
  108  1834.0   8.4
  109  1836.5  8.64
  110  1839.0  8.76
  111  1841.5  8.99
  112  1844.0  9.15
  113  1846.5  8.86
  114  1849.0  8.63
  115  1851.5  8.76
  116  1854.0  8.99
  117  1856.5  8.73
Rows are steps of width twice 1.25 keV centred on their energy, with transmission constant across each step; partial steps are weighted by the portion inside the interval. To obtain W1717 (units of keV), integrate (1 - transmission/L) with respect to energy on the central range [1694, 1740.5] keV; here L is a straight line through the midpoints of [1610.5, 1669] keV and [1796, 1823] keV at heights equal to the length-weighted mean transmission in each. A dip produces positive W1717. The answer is 4.7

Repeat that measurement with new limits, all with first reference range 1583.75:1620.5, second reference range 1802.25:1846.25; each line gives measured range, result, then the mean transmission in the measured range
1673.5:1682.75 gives -1.0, 7.88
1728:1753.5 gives 1.4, 7.44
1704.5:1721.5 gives 3.2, 6.11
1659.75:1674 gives -1.8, 7.83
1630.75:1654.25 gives -1.1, 6.98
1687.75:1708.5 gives 1.4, 6.84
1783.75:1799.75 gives 0.1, 8.47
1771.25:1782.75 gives -0.5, 8.7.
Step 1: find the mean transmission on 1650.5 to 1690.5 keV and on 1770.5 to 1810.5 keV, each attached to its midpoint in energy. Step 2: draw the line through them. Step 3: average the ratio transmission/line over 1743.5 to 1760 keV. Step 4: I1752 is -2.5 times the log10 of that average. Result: 0.244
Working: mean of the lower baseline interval 7.69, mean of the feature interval 6.63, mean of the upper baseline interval 8.59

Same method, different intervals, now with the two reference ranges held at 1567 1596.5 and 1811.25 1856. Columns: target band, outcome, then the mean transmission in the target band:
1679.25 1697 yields -0.03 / 7.53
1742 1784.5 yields 0.05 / 7.8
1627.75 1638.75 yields 0.02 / 6.58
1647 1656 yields -0.06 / 7.28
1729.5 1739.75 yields -0.06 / 8.28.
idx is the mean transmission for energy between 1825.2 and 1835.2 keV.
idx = 8.81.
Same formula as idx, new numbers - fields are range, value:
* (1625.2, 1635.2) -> 6.43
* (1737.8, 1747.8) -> 7.33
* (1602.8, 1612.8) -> 6.26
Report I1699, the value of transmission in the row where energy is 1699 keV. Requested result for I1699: 7.06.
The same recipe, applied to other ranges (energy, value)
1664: 8.01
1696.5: 7.09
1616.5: 6.18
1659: 7.53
